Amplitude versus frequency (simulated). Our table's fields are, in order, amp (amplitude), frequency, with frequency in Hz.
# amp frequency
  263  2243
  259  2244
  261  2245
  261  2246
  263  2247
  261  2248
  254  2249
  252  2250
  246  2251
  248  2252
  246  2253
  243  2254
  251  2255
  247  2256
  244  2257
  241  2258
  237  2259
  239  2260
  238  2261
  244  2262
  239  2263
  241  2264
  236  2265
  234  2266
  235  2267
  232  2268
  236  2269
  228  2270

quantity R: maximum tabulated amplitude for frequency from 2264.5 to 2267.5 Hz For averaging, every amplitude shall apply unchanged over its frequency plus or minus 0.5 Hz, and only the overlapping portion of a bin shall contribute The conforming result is 236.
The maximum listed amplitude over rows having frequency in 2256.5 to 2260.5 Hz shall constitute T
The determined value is 244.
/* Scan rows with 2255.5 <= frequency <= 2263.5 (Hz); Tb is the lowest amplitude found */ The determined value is 237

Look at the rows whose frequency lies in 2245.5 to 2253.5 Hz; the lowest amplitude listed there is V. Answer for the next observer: 246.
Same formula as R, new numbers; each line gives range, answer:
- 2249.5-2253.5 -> 252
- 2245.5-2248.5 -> 263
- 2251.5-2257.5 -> 251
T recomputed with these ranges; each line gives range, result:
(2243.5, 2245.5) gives 261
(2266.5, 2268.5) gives 235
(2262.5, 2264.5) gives 241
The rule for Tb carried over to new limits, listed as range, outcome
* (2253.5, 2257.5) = 243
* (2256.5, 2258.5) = 241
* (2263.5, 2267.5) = 234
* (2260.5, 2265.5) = 236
